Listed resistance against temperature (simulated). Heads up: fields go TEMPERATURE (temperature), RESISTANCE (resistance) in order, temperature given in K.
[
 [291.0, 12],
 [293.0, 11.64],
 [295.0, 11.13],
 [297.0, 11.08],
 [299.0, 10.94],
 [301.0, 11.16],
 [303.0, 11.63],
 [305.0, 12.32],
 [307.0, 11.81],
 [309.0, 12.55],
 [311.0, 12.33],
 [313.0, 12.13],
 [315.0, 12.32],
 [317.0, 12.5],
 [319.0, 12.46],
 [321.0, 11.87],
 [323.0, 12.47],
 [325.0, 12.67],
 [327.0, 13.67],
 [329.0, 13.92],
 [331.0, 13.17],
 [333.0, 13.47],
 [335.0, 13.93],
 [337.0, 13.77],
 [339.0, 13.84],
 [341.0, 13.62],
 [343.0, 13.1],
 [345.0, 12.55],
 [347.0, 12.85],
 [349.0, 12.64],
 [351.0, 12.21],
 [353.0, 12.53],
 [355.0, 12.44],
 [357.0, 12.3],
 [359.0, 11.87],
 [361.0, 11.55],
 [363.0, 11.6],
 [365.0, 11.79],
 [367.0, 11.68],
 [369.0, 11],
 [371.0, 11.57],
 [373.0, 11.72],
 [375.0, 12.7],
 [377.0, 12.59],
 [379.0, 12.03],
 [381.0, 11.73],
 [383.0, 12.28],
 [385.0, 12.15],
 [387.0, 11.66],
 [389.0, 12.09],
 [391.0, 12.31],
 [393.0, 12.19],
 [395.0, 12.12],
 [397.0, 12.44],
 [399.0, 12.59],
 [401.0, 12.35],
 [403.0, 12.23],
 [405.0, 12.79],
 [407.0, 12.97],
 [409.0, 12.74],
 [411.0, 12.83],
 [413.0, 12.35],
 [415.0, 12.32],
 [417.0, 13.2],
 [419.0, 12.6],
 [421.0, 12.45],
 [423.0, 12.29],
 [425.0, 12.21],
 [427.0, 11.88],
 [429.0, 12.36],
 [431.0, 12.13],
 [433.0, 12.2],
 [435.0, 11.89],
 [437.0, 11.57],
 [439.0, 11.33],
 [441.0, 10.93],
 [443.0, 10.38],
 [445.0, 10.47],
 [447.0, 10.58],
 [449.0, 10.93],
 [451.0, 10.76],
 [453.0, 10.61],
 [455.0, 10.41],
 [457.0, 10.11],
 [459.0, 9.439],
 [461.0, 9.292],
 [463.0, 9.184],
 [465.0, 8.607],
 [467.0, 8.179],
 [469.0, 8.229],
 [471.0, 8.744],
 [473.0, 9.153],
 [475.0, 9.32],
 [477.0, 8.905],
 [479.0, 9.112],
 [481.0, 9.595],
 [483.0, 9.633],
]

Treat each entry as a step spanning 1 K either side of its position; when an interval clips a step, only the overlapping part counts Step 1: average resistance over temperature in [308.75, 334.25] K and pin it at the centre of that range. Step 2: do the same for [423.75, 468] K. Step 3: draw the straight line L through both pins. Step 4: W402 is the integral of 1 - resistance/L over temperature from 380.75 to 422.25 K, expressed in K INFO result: -3.6 K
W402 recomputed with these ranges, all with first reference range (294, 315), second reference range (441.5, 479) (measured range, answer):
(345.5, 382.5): -3.79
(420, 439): -3.82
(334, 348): -2.66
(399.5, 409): -2.02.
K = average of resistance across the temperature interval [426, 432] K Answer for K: 12.1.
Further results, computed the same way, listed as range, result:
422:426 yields 12.2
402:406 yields 12.5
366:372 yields 11.4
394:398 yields 12.3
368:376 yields 11.7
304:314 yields 12.2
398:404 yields 12.4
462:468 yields 8.66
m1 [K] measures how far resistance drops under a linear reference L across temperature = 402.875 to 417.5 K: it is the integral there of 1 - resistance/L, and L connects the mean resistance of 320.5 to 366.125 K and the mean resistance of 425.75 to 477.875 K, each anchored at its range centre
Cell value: -1.9 K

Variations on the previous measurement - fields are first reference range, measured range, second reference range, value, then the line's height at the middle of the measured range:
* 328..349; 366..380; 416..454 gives 0.9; 12.8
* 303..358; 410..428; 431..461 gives -1.9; 11.3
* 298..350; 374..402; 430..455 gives -0.9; 11.8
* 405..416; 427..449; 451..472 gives -1.0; 10.9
